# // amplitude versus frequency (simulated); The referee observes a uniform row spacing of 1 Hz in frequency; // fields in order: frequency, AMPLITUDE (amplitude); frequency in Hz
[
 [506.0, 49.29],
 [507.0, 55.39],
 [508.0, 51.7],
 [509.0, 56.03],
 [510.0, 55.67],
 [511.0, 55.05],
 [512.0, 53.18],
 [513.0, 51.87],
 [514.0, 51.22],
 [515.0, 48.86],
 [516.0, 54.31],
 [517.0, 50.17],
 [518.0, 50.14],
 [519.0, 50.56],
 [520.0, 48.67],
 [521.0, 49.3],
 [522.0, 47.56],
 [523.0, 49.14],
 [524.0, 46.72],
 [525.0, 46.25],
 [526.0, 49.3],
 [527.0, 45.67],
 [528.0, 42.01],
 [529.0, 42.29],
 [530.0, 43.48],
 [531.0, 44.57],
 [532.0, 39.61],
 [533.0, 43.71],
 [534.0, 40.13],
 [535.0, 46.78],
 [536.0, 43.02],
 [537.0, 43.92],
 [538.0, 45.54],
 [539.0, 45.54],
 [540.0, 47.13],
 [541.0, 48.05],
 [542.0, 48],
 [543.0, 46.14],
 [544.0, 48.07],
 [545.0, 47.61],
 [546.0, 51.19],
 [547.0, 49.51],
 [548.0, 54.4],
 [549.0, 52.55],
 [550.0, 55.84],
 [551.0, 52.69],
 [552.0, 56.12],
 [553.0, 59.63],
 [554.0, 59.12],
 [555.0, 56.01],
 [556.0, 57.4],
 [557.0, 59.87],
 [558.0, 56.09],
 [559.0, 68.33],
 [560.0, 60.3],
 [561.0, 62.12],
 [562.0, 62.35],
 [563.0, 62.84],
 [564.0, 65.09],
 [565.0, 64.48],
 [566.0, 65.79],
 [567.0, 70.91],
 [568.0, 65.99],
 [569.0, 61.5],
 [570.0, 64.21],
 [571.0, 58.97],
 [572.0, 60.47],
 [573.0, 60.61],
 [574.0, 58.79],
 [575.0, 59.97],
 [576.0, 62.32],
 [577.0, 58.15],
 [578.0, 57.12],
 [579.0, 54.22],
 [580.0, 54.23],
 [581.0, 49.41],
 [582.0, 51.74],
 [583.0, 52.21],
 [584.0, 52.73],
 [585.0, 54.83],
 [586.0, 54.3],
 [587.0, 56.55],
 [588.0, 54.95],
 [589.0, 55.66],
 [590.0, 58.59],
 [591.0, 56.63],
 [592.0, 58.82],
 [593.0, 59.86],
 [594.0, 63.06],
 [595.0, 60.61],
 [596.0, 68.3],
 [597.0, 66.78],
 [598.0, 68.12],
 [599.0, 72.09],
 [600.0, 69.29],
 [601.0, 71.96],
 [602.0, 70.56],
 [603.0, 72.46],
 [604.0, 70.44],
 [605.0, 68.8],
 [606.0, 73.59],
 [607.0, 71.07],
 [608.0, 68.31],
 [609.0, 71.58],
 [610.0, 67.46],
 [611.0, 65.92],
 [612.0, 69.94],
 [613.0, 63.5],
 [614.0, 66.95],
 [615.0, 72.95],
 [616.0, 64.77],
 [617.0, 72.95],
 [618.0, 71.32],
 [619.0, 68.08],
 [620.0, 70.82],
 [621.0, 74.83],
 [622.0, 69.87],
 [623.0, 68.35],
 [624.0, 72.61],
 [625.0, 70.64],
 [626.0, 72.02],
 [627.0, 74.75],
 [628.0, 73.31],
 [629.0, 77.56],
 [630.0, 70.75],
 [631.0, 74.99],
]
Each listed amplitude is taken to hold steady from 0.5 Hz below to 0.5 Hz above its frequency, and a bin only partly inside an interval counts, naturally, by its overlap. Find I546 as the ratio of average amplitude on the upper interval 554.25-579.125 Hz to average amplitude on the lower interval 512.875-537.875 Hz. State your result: 1.32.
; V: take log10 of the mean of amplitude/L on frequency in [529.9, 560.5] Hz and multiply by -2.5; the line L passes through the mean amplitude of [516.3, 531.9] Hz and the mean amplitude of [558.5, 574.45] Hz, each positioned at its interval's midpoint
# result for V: 0.093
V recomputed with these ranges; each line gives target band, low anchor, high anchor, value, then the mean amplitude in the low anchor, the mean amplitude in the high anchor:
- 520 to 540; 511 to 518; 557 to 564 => 0.218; 51.7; 62.1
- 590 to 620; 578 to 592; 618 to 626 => -0.073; 54.6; 70.9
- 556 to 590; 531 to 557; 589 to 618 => -0.026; 49.6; 67.2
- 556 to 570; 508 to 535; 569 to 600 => -0.145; 48.3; 59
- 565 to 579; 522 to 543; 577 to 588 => -0.184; 45.1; 54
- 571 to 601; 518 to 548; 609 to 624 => 0.032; 46.4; 69.3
